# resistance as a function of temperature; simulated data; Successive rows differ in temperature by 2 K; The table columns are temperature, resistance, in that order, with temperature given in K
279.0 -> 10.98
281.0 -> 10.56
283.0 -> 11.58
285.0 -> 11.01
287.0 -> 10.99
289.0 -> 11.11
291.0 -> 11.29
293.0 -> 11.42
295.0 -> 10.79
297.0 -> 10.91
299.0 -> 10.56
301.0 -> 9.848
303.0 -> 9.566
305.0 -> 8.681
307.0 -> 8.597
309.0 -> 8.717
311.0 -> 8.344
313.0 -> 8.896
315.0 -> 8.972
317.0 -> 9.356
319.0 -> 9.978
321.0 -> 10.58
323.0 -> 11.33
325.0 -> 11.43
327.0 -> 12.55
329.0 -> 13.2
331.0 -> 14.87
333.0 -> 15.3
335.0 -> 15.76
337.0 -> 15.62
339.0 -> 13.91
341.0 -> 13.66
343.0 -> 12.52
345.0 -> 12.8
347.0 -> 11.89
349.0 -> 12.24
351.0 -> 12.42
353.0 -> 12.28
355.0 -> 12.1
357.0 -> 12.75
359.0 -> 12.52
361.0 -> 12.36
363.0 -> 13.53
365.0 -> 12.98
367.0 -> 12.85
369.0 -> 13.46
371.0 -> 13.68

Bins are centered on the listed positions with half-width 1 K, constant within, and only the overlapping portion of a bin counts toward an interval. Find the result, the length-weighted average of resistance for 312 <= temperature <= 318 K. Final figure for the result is 9.07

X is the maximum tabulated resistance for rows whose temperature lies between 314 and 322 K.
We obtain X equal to 10.58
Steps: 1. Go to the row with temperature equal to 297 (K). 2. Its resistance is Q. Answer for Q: 10.91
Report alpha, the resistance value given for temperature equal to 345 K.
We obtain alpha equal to 12.8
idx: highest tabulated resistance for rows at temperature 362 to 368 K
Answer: 13.53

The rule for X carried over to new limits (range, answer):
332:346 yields 15.76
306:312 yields 8.717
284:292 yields 11.29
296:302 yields 10.91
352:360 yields 12.75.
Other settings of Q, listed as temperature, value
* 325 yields 11.43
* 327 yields 12.55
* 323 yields 11.33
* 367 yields 12.85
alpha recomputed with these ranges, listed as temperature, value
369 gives 13.46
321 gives 10.58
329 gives 13.2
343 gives 12.52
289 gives 11.11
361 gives 12.36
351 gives 12.42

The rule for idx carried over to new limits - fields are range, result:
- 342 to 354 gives 12.8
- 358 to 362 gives 12.52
